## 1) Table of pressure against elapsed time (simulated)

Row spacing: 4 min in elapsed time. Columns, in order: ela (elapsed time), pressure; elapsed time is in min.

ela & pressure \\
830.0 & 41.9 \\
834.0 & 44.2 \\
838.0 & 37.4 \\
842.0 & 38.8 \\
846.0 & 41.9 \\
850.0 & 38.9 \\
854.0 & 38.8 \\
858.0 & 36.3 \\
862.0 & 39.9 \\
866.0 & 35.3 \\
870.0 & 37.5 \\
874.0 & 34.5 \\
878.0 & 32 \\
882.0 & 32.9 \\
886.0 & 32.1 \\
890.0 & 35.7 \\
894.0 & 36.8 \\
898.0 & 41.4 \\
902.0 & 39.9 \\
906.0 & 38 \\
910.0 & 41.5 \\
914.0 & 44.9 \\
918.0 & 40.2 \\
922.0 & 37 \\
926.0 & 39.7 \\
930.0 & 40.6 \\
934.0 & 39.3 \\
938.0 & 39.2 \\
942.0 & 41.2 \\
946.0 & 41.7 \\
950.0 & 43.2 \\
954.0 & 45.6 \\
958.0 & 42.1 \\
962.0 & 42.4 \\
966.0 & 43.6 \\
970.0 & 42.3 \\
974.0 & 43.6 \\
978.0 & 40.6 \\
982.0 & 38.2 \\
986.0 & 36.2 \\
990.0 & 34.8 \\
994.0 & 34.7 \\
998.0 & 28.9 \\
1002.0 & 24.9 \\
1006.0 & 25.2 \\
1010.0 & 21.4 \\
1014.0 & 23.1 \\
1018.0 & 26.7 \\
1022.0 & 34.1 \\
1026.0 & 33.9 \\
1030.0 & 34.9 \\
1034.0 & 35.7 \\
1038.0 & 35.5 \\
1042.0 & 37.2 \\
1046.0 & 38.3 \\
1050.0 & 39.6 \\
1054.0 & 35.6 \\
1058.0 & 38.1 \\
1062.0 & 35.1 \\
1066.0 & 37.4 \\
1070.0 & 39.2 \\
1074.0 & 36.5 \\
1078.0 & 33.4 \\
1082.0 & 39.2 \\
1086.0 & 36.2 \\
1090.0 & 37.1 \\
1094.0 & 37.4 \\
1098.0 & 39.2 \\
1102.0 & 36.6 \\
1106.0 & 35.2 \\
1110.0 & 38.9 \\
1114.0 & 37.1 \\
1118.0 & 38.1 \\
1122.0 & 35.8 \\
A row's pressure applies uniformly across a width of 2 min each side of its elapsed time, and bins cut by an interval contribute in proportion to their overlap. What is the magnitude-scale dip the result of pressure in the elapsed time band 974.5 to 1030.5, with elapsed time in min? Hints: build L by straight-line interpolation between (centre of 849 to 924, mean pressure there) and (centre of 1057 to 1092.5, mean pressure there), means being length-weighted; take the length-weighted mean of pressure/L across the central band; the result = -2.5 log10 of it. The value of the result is 0.18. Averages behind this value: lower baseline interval 37.5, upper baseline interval 36.9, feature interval 31.5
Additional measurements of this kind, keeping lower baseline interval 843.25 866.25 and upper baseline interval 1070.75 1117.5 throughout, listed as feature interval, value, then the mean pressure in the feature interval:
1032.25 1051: 0.01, 37.2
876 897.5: 0.12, 34.4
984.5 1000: 0.13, 33.6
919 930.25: -0.02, 39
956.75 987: -0.09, 41.3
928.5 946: -0.06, 40.2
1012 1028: 0.27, 29.4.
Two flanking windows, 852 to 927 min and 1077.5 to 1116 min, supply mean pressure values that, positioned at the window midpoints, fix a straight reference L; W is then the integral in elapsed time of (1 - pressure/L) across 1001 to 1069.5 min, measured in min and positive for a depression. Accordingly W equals 7.87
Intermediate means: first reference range 37.6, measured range 33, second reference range 37.2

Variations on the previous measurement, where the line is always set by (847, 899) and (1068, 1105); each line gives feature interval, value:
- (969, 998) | -0.86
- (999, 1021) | 7.12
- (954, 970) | -2.77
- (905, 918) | -1.81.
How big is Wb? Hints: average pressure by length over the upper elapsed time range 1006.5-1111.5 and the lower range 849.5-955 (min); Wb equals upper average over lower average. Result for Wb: 0.9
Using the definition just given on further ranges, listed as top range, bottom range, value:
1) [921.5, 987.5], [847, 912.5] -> 1.11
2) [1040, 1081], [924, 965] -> 0.89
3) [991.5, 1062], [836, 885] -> 0.88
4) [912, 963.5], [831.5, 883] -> 1.10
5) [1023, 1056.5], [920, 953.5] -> 0.90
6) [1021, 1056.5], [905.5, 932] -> 0.90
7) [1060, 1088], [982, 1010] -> 1.20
